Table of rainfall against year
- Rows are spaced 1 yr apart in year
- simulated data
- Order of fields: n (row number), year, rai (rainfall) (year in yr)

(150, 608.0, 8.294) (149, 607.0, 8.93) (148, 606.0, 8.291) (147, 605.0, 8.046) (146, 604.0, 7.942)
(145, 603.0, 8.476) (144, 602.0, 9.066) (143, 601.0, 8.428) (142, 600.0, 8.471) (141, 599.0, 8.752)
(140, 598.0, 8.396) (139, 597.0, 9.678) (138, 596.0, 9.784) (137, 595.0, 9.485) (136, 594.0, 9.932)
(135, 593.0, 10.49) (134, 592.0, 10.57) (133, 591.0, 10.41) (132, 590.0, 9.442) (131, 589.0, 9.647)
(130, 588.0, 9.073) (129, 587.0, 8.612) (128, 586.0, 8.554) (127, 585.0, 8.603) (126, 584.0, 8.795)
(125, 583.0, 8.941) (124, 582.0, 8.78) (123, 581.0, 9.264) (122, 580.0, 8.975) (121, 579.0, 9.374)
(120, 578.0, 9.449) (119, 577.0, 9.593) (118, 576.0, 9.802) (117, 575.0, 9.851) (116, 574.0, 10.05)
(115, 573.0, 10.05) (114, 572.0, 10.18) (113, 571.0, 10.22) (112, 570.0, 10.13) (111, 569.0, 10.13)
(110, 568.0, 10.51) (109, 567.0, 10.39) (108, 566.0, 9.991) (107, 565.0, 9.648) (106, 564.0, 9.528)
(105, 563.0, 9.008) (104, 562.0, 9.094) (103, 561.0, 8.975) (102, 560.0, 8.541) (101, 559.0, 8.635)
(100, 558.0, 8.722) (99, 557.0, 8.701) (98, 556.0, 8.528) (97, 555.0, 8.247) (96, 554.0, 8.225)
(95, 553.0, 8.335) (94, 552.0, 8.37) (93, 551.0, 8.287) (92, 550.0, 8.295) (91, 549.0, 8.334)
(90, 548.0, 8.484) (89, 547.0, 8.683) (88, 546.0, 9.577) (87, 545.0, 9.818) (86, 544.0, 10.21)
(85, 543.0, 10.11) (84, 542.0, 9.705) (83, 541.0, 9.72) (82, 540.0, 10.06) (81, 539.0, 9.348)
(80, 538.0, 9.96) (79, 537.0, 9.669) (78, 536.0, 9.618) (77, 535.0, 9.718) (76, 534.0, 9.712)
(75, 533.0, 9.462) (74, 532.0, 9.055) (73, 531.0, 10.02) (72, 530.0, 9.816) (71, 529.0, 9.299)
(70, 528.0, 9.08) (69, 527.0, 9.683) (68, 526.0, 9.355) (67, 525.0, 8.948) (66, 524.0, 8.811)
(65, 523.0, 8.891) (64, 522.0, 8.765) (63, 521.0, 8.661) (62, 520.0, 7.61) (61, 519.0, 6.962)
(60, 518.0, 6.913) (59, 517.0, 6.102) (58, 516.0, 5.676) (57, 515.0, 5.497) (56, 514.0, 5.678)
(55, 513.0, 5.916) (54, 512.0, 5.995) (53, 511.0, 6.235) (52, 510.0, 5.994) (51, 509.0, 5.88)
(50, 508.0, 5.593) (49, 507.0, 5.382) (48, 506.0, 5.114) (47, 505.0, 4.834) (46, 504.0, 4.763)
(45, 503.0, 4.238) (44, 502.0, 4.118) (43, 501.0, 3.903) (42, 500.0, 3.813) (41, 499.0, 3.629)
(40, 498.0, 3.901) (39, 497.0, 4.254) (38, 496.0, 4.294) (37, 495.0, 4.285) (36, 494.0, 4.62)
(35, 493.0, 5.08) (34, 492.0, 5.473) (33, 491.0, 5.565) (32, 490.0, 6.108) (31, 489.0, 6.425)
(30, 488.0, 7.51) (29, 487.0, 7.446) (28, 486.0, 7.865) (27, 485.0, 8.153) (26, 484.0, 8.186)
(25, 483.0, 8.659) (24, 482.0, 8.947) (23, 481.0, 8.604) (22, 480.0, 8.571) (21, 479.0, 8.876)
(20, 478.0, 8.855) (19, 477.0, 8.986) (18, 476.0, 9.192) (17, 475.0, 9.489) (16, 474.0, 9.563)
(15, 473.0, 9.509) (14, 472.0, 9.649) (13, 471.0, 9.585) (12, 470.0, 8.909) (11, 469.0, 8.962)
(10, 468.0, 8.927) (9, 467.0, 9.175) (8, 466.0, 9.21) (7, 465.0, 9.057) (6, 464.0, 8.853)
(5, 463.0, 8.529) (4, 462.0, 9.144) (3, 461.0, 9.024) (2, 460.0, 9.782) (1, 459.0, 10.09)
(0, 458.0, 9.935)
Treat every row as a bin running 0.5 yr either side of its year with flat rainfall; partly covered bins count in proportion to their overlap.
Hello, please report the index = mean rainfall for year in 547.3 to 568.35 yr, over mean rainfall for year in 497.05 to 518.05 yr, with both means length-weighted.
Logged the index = 1.73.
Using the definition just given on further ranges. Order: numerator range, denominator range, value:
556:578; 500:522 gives 1.65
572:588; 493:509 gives 2.05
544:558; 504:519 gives 1.50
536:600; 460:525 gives 1.31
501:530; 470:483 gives 0.74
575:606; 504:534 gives 1.23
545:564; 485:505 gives 1.67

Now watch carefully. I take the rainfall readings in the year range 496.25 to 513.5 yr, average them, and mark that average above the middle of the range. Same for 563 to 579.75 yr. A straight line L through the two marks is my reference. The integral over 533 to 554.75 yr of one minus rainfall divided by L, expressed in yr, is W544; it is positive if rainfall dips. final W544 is -4.11 yr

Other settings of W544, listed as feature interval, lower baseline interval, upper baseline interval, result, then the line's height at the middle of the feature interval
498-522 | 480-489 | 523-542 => 8.8 yr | 8.85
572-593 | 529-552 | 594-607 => -1.1 yr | 8.98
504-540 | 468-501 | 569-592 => 1.7 yr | 8.13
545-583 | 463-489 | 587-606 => -0.6 yr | 9.08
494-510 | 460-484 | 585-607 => 7.9 yr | 9.07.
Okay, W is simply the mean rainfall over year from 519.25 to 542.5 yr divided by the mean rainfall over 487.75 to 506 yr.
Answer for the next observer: 1.94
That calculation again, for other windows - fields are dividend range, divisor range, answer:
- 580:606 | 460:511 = 1.28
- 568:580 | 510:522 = 1.51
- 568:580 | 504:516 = 1.76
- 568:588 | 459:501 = 1.23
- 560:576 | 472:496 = 1.29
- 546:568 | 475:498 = 1.25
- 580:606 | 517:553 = 1.00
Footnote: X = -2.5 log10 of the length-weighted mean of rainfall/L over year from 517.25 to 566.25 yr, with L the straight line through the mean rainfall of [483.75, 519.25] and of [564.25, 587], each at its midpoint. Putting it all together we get -0.18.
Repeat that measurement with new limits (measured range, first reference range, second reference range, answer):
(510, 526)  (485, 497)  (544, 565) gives 0.00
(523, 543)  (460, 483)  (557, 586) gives -0.03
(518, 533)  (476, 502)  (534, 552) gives -0.05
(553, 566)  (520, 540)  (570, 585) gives 0.07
